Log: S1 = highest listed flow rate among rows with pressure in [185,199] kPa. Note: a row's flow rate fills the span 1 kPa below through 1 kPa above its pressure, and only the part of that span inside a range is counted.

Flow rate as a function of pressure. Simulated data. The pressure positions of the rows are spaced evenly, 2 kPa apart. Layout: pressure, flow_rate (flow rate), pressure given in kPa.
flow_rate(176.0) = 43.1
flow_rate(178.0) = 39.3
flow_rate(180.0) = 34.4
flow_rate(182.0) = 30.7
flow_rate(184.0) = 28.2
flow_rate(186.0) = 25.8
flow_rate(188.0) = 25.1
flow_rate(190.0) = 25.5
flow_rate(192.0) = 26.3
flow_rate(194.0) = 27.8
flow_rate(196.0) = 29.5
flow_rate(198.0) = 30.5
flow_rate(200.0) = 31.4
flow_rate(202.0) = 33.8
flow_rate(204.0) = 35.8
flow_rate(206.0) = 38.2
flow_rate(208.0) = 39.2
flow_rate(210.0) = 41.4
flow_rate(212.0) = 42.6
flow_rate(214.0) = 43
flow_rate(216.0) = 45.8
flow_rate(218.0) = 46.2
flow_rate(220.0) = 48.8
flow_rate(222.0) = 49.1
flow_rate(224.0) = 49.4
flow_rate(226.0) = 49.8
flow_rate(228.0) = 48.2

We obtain 30.5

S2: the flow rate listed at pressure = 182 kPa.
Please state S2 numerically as 30.7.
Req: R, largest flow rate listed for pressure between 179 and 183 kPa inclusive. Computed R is 34.4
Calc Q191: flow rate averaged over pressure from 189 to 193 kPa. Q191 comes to 25.9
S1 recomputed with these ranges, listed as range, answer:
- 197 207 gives 38.2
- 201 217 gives 45.8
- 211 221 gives 48.8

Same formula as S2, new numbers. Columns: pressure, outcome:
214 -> 43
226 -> 49.8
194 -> 27.8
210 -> 41.4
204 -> 35.8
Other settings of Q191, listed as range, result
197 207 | 33.9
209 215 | 42.3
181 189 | 27.4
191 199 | 28.5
